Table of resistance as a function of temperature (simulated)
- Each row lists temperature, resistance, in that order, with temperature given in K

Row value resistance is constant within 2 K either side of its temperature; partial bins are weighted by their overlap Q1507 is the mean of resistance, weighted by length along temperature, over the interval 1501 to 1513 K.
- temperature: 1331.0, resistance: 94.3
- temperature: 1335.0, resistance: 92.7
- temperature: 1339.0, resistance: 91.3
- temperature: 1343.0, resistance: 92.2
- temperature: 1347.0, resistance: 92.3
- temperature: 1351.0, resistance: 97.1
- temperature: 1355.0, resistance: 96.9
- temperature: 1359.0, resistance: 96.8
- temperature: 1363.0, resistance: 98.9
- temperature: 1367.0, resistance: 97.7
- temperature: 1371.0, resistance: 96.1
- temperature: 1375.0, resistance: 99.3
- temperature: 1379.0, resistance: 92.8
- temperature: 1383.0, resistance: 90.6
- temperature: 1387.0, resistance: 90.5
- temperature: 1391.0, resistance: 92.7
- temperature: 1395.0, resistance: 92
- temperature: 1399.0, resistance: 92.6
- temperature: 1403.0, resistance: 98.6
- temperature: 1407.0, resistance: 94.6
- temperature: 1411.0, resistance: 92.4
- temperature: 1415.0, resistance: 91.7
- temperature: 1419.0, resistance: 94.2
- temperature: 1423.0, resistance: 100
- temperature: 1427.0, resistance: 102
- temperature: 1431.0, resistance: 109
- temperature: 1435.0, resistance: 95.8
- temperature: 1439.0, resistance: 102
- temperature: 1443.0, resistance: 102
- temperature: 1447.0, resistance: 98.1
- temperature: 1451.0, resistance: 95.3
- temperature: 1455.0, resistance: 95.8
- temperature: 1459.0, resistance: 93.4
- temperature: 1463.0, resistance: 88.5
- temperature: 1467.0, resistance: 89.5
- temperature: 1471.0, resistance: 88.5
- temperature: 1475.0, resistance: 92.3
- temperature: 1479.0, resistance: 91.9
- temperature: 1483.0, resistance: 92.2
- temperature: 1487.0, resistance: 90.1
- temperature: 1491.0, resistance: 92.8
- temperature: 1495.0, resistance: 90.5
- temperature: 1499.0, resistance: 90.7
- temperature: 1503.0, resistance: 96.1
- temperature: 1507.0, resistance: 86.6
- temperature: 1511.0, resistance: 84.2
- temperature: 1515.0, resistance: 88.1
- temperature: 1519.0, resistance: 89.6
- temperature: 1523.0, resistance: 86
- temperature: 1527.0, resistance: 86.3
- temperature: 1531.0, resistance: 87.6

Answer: 89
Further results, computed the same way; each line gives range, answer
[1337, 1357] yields 94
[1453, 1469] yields 91.8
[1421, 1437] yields 102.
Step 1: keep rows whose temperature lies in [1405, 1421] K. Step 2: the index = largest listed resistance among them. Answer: 94.6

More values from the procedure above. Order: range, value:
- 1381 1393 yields 92.7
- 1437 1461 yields 102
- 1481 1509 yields 96.1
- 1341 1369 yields 98.9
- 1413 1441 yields 109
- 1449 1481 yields 95.8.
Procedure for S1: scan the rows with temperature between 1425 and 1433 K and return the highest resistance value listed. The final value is 109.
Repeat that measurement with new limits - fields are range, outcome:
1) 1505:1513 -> 86.6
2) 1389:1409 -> 98.6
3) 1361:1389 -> 99.3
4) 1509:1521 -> 89.6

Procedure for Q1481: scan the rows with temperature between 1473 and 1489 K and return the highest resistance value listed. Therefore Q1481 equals 92.3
